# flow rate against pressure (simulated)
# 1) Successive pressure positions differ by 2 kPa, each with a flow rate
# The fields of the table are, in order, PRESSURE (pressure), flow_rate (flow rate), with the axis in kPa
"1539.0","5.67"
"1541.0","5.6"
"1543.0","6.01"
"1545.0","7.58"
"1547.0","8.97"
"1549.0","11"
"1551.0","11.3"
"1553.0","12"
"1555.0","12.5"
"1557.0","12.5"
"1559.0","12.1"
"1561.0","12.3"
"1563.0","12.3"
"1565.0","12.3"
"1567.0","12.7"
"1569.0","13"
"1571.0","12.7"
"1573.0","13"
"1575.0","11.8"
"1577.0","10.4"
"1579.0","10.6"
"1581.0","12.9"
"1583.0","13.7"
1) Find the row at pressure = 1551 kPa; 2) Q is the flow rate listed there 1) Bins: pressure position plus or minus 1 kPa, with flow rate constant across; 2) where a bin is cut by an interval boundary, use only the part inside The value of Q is 11.3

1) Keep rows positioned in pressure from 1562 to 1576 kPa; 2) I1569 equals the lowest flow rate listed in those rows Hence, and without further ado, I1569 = 11.8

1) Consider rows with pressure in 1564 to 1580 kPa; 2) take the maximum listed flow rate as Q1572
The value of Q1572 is 13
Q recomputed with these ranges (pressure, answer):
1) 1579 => 10.6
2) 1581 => 12.9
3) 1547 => 8.97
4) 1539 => 5.67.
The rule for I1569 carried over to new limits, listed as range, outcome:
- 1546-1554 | 8.97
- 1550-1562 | 11.3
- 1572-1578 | 10.4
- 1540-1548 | 5.6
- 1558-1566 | 12.1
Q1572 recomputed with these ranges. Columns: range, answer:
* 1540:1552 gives 11.3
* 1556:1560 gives 12.5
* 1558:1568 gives 12.7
